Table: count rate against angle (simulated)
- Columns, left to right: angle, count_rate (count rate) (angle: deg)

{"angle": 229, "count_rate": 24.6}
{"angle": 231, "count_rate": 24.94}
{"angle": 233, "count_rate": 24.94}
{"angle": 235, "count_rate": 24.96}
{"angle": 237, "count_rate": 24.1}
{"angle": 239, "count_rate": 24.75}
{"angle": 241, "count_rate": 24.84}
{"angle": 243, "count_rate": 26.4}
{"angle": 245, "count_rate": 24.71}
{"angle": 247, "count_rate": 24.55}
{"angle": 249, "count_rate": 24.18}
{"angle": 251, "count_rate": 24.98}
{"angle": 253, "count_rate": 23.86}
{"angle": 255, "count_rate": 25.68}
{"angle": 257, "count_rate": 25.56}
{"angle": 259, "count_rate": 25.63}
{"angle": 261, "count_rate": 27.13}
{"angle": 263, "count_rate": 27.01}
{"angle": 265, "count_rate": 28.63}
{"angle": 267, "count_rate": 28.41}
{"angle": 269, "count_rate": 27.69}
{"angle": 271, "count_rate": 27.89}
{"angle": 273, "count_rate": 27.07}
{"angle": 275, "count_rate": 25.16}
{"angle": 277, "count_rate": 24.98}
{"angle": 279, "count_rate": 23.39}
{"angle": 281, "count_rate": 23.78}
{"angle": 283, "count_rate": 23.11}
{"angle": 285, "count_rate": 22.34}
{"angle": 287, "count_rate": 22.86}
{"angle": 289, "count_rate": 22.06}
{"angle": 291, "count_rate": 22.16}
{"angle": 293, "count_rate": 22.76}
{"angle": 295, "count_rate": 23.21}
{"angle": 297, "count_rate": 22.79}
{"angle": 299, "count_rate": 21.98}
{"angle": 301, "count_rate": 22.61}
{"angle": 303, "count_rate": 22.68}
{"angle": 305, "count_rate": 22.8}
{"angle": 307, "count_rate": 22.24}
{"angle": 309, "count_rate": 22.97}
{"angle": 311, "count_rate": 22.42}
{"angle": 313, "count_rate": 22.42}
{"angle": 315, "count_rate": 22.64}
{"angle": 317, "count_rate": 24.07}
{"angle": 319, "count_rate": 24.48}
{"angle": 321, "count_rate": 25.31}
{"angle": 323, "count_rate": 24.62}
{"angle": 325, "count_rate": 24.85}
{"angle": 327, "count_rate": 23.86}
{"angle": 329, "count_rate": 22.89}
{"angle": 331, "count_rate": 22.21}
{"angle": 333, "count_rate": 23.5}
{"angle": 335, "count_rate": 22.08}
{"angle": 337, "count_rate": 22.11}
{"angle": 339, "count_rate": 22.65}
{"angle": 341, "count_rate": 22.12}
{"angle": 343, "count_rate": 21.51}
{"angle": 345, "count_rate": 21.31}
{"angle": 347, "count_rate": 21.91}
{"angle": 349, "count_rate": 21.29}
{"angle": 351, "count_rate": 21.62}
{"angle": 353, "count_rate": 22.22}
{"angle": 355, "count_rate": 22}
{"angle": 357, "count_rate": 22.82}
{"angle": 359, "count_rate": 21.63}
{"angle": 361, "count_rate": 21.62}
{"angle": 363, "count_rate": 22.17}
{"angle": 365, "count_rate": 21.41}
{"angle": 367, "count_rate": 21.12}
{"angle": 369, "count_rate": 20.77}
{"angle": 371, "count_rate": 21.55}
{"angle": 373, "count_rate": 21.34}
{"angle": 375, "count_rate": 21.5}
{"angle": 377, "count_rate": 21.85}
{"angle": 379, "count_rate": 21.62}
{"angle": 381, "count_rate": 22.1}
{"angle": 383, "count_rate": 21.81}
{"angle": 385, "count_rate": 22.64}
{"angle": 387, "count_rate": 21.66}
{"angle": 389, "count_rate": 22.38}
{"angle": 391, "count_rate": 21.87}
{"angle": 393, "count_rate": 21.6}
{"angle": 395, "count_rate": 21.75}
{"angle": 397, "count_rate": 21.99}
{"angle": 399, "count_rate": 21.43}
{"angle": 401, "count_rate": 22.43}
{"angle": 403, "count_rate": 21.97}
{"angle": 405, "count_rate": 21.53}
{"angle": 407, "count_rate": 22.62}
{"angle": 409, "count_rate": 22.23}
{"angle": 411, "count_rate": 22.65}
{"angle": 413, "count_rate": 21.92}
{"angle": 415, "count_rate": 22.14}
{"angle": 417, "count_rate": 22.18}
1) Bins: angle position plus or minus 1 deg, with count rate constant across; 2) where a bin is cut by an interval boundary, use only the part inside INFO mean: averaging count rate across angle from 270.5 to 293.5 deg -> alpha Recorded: 23.9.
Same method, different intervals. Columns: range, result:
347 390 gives 21.8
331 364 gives 22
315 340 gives 23.5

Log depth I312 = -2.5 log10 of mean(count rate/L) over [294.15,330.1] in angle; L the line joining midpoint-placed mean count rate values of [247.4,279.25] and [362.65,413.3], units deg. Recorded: 0.05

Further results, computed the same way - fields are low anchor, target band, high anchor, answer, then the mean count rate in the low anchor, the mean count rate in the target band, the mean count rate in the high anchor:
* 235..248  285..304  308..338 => 0.06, 24.9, 22.6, 23.4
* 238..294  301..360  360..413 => 0.03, 25.1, 22.7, 21.8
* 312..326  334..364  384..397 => 0.06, 24.1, 21.9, 22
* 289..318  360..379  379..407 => 0.03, 22.7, 21.5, 21.9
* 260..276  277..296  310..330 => 0.14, 27.4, 23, 23.8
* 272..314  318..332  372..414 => -0.06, 23.1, 24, 21.9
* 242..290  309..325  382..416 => 0.01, 25.3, 23.7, 22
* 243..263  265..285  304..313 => -0.06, 25.3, 25.7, 22.6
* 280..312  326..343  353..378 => -0.02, 22.7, 22.6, 21.7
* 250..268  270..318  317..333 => 0.08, 26.3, 23.3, 24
